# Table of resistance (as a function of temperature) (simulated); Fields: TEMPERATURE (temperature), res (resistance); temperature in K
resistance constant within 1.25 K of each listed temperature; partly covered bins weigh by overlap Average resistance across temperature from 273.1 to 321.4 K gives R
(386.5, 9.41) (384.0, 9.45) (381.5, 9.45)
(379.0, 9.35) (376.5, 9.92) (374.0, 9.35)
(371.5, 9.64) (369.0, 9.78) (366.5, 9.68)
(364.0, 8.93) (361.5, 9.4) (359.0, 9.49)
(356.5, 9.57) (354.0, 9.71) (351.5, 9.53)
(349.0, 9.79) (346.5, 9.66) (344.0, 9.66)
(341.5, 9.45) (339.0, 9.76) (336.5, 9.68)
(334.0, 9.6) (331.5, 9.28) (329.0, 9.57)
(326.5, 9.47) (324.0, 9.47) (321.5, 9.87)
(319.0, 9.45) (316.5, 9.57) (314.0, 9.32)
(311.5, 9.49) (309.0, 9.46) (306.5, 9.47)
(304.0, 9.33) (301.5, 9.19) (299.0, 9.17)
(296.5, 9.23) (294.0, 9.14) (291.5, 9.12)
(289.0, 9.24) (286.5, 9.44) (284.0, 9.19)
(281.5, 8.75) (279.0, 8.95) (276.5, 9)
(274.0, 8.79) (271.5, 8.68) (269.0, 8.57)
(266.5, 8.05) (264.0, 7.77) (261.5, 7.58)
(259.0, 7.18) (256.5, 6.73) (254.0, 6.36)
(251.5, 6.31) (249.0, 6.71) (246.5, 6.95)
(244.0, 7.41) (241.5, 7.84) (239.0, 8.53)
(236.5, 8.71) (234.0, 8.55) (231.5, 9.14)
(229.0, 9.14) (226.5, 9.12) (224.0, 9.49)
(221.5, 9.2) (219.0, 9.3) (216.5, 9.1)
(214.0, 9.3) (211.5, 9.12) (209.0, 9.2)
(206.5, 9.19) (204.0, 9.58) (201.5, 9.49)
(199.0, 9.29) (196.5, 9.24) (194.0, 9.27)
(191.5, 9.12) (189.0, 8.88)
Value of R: 9.24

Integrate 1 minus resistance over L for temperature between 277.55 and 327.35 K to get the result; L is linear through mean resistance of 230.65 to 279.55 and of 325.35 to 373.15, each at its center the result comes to -3.4 K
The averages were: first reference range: 7.87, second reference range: 9.56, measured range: 9.31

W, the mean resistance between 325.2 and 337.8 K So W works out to 9.52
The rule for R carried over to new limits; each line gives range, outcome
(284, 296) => 9.23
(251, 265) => 7.01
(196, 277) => 8.43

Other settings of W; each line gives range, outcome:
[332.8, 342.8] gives 9.62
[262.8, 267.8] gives 7.92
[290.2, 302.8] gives 9.17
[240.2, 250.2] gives 7.24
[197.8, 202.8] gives 9.39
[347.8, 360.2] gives 9.62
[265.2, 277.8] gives 8.62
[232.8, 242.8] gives 8.4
